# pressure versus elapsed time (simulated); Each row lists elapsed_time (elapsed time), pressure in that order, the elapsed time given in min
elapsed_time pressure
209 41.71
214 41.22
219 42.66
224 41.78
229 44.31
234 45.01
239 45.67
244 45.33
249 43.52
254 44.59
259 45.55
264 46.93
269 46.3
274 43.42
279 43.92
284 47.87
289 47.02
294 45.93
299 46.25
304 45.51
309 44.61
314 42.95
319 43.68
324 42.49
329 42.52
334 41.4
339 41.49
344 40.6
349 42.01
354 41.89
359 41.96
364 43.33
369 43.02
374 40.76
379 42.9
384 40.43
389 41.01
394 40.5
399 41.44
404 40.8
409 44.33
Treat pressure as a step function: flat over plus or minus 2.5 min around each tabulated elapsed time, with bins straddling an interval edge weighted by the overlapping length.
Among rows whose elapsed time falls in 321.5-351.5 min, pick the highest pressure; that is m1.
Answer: 42.52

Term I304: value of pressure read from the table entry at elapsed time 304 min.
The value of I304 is 45.51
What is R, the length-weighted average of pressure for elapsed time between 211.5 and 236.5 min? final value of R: 43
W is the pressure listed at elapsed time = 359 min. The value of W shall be 41.96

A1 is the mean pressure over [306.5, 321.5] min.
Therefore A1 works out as 43.7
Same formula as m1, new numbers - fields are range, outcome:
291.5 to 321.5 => 46.25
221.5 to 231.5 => 44.31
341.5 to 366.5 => 43.33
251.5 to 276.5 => 46.93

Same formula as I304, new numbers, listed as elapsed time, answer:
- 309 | 44.61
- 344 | 40.6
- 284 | 47.87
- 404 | 40.8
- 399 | 41.44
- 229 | 44.31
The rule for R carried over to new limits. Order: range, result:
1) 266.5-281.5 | 44.5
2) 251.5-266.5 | 45.7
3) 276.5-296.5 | 46.2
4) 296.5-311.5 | 45.5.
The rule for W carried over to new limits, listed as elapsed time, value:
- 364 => 43.33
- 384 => 40.43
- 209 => 41.71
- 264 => 46.93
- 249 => 43.52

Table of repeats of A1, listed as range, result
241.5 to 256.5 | 44.5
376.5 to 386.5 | 41.7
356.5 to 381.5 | 42.4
